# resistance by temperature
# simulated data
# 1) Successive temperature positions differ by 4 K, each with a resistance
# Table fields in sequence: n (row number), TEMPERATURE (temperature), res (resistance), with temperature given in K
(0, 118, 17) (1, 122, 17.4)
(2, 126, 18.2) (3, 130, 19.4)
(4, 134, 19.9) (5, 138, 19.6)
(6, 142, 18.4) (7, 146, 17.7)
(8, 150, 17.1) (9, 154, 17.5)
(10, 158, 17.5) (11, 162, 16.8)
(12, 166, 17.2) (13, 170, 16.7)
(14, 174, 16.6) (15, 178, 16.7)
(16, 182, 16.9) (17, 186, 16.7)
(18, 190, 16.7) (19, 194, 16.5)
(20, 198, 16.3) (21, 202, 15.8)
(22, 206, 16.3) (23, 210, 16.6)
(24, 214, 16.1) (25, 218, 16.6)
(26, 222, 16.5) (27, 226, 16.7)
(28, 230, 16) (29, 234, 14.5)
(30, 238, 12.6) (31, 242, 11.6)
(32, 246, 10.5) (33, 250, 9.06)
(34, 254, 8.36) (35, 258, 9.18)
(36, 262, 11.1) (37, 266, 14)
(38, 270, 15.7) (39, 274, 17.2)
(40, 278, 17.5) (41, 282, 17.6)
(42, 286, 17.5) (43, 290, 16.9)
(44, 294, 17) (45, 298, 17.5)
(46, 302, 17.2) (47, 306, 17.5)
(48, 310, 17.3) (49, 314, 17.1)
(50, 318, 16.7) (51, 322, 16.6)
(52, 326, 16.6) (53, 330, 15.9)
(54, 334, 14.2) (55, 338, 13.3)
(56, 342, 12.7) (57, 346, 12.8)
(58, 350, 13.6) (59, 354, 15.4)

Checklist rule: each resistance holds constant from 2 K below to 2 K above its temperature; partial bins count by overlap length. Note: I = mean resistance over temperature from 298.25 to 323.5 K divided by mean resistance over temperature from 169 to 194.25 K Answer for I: 1.0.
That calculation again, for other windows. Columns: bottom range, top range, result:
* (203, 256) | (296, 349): 1.13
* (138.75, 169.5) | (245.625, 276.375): 0.69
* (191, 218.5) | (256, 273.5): 0.79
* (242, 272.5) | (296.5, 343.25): 1.43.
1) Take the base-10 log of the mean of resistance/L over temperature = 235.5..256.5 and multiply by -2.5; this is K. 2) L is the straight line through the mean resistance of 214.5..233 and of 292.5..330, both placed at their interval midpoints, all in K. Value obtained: 0.490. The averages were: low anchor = 16.3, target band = 10.5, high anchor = 17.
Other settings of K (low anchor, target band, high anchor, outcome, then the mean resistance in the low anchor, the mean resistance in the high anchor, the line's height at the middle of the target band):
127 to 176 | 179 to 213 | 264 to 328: 0.07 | 17.9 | 16.9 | 17.6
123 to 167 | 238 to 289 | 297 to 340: 0.26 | 18.1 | 16.3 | 16.9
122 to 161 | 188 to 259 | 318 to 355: 0.18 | 18.3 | 14.7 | 16.8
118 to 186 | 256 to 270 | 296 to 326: 0.39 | 17.7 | 17.1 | 17.3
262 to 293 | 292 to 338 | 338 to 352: -0.14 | 16.3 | 13.1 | 14.5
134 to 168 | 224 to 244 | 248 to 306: 0.11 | 17.9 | 14.8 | 15.8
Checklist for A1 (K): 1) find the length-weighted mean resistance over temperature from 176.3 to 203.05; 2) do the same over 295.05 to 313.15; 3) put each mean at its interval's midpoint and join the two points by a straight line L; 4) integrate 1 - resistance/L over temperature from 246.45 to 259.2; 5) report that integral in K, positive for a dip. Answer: 6.0 K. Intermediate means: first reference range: 16.5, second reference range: 17.3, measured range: 9.05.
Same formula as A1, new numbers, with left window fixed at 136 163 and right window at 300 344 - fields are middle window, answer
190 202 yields 0.67 K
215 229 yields 0.42 K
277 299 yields -1.38 K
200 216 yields 0.92 K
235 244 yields 2.39 K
